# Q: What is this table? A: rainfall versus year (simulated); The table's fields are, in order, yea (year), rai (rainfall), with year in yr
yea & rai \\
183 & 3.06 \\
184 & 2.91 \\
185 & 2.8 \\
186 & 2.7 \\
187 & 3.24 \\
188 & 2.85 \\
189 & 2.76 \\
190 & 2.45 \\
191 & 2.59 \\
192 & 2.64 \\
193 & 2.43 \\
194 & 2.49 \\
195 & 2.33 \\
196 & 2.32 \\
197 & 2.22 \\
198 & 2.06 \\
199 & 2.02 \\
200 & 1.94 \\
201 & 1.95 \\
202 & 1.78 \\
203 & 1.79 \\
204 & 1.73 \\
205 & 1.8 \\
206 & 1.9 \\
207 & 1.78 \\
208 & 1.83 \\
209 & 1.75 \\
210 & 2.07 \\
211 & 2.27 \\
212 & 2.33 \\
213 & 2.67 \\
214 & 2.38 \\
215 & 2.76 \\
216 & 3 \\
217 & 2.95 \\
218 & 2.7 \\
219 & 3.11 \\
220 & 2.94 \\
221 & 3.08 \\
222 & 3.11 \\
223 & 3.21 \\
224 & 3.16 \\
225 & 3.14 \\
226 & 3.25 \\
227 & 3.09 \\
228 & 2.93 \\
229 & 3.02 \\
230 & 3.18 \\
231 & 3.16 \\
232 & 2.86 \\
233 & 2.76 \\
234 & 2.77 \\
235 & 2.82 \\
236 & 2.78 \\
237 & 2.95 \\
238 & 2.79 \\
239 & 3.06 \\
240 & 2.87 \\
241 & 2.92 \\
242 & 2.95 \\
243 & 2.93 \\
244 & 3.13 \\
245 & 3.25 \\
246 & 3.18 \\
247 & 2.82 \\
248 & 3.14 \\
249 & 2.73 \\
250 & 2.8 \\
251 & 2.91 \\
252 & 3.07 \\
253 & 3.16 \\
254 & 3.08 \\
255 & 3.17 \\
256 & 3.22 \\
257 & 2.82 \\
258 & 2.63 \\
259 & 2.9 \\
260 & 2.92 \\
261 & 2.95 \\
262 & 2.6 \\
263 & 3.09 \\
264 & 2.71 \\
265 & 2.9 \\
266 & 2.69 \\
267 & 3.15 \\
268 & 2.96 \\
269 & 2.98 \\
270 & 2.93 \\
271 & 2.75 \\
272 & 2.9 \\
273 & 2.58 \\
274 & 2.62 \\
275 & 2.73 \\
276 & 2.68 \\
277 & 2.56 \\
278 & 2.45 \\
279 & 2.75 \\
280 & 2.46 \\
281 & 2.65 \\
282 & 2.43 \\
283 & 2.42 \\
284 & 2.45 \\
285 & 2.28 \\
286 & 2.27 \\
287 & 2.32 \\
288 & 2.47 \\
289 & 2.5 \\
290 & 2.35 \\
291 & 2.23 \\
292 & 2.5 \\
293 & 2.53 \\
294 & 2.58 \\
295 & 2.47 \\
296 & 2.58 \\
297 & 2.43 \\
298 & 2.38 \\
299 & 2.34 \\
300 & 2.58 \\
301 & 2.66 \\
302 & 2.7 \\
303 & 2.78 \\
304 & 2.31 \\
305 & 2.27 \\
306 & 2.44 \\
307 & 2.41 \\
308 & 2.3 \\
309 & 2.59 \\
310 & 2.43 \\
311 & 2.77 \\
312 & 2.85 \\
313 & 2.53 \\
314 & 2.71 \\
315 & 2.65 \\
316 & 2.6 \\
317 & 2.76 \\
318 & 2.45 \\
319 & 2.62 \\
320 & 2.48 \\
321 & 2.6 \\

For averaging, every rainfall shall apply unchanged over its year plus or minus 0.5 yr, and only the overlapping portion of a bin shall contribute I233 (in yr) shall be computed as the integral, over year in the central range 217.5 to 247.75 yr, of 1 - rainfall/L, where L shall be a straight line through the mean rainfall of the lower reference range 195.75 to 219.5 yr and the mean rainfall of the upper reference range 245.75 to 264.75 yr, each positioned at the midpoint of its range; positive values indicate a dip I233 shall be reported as -4.8 yr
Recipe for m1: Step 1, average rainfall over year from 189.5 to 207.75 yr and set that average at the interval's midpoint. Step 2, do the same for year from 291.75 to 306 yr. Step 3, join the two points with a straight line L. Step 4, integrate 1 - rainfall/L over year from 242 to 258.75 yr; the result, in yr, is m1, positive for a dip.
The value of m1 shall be -4.9 yr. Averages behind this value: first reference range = 2.12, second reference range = 2.51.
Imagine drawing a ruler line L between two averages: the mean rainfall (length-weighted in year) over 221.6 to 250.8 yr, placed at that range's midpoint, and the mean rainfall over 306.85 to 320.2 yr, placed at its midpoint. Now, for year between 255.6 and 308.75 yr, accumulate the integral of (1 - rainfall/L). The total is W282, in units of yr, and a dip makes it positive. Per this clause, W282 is 2.7 yr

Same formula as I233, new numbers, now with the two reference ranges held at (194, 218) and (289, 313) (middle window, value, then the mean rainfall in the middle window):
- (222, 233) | -4.1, 3.09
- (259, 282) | -3.6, 2.77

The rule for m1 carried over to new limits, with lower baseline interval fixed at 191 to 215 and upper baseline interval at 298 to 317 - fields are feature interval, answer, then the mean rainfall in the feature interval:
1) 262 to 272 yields -2.10 yr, 2.89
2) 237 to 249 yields -3.65 yr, 2.99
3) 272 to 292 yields -0.38 yr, 2.5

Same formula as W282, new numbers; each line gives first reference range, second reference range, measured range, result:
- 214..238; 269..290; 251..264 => -1.1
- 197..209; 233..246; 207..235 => -4.3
